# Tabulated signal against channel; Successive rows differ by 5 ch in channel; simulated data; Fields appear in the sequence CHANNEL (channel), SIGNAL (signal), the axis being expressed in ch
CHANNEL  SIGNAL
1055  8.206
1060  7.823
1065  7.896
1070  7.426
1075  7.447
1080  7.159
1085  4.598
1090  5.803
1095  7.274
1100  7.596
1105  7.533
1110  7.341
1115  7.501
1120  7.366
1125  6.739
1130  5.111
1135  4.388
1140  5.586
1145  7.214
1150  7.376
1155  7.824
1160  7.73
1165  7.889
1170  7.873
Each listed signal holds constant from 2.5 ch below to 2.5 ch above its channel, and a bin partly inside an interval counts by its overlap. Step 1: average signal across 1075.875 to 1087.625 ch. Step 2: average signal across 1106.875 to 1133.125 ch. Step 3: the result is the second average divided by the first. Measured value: 1.11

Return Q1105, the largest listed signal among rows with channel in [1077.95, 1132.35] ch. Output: 7.596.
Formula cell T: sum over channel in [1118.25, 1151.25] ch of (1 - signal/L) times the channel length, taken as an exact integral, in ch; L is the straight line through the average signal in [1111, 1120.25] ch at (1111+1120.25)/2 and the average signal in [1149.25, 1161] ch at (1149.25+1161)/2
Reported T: 6.0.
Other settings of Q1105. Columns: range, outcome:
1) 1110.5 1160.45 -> 7.824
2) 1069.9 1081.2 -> 7.447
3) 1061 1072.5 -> 7.896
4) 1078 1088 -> 7.159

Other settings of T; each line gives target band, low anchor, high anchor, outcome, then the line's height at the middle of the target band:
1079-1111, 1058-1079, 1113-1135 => 1.3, 7.03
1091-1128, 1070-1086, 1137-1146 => -4.6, 6.44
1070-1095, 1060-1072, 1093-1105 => 3.7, 7.58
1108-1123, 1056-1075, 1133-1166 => -0.4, 7.2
